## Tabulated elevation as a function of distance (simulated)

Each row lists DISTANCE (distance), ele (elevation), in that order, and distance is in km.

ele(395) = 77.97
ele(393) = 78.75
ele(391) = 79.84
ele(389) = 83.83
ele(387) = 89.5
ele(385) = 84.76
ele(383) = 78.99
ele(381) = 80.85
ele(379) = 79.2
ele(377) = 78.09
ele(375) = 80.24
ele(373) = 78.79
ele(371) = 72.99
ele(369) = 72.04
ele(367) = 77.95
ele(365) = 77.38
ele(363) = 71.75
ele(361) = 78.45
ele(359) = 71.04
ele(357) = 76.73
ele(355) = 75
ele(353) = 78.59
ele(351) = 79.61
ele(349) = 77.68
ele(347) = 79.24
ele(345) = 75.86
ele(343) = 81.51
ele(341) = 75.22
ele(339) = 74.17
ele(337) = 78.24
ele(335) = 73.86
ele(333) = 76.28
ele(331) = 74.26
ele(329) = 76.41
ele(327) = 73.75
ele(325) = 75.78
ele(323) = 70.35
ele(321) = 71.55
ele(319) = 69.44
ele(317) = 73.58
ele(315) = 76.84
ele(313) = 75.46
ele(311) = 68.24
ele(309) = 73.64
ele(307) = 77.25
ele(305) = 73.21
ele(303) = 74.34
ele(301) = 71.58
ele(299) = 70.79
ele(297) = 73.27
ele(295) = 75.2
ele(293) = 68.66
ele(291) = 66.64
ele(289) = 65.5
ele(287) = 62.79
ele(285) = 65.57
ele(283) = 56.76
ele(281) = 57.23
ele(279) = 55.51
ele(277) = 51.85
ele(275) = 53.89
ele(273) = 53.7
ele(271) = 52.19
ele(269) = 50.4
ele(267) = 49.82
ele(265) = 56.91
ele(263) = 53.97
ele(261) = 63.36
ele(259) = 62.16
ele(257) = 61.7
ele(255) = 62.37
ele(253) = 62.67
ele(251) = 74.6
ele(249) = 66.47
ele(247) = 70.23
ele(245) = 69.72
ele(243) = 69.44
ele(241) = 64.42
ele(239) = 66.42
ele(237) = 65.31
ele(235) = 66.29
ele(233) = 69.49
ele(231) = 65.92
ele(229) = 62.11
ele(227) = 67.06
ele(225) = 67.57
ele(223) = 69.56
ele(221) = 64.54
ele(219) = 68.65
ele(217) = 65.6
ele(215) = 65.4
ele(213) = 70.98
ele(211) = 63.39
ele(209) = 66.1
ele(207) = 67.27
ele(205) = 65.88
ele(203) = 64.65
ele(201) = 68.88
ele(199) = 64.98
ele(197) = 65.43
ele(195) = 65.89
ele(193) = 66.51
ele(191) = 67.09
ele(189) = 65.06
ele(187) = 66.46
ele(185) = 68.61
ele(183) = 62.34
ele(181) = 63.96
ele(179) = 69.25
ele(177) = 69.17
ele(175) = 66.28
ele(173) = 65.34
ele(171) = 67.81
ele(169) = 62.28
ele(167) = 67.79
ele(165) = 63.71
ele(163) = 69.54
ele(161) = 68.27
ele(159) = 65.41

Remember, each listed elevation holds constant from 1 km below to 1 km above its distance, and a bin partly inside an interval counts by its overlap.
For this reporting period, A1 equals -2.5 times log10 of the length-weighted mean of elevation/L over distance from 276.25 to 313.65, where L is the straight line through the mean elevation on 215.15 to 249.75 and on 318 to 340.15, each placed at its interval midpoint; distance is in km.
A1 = 0.062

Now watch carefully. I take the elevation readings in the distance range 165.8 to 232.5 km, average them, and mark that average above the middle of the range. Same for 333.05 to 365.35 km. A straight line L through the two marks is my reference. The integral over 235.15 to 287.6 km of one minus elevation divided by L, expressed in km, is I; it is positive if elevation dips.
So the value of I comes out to 7.2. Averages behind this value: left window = 66.3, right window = 76.5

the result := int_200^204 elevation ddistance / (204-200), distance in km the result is 66.8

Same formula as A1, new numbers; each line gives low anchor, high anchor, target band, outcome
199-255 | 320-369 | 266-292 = 0.24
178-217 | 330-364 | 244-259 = 0.05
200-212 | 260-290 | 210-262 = -0.08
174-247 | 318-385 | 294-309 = -0.01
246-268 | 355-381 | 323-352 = -0.06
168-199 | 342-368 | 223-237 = 0.04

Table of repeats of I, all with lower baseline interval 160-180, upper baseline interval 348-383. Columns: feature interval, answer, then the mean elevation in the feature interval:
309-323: 0.4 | 72.4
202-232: 1.3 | 66.3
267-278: 3.0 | 52.2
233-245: 0.6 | 66.9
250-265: 1.9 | 62.6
